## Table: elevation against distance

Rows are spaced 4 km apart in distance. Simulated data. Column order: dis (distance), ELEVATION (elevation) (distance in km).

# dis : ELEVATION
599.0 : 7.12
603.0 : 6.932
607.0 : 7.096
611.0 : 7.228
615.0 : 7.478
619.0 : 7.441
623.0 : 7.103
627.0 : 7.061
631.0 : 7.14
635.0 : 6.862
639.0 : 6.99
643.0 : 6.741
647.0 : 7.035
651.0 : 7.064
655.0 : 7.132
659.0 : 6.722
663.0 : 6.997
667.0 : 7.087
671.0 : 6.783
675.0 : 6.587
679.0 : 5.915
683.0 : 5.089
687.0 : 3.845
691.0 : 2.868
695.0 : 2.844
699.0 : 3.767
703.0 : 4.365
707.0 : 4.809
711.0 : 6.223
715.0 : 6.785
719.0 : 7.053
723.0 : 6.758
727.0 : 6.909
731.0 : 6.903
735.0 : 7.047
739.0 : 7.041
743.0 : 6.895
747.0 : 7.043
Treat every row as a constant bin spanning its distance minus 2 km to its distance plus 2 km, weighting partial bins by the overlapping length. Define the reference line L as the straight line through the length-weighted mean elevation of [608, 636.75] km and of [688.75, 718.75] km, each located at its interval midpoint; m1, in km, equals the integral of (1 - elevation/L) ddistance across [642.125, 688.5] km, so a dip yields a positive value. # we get -4.4 km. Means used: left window 7.19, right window 4.66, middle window 6.44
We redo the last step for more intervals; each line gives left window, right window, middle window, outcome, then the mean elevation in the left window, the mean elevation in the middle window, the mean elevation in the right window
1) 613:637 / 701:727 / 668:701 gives 8.60 km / 7.18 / 4.78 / 6.07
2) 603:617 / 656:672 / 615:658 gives 0.02 km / 7.22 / 7.07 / 6.92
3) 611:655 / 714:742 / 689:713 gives 9.74 km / 7.1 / 4.15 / 6.93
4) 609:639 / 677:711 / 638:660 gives -2.93 km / 7.17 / 6.96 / 4.31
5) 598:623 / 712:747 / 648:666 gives 0.27 km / 7.21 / 6.99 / 6.91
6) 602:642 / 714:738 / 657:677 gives 0.58 km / 7.13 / 6.84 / 6.92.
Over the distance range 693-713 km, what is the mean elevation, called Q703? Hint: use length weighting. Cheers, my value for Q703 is 4.4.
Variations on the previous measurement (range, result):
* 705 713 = 5.52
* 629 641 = 7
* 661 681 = 6.67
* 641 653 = 6.95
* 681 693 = 3.93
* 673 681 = 6.25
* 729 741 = 7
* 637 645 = 6.87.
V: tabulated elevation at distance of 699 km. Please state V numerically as 3.767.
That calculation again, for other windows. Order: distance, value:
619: 7.441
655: 7.132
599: 7.12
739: 7.041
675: 6.587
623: 7.103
